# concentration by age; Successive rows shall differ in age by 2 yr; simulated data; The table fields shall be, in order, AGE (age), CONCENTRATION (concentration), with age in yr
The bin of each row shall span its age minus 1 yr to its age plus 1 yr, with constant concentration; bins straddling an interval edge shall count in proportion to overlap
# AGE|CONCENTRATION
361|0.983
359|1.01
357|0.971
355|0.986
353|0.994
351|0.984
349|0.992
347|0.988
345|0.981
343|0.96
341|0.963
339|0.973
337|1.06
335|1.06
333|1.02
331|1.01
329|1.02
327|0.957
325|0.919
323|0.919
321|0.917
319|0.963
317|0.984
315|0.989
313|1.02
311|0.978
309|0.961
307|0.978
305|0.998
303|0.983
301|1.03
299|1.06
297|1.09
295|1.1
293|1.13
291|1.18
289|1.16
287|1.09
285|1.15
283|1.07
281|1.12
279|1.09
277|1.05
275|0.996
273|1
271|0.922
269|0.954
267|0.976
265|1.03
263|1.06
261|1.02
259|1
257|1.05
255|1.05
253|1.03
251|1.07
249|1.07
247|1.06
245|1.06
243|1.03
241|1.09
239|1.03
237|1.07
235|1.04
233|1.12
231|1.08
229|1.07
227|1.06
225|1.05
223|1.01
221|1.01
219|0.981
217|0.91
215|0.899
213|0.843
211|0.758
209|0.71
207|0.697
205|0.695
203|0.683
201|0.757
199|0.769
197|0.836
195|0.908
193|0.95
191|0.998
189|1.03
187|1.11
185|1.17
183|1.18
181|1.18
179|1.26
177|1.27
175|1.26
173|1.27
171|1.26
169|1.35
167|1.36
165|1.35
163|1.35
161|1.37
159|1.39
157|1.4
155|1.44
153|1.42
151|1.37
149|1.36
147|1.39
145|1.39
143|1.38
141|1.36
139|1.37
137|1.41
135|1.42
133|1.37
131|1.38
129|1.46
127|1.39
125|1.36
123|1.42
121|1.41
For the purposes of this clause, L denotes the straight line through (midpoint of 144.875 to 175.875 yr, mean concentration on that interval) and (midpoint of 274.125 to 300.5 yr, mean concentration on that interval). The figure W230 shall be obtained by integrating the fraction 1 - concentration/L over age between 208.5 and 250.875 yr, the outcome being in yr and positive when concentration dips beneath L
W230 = 7.4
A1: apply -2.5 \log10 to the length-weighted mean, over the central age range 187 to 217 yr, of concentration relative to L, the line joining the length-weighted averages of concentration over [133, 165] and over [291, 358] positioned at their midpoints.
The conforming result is 0.455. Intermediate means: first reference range 1.39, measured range 0.836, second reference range 1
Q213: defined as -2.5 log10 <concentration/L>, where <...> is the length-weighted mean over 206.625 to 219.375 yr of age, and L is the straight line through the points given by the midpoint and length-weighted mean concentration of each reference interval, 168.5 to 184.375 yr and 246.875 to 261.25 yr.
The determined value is 0.359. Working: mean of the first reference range 1.25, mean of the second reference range 1.04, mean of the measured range 0.827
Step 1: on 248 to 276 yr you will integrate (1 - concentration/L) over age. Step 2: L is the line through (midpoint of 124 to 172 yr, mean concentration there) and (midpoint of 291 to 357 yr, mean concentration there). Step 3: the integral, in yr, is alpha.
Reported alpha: 2.9 yr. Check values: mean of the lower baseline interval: 1.38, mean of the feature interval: 1.02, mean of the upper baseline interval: 1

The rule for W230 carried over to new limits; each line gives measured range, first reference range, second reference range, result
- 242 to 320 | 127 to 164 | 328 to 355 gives 5.5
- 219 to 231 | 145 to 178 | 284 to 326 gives 1.7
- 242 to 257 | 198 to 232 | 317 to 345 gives -2.3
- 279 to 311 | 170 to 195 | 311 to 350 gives -1.5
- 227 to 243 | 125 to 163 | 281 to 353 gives 1.7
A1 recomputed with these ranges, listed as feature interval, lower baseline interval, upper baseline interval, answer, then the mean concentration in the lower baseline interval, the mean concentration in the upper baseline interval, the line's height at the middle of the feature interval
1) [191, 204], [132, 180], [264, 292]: 0.45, 1.36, 1.06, 1.25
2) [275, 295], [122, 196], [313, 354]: -0.04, 1.3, 0.984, 1.07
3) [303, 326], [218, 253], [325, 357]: 0.05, 1.05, 0.993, 1.01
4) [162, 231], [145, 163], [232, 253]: 0.20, 1.39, 1.06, 1.23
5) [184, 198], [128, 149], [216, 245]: 0.19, 1.39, 1.04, 1.19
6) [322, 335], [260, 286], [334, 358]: 0.02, 1.03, 0.993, 1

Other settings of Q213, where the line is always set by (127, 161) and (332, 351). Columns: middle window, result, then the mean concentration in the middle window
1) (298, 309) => 0.07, 1.01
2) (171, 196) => 0.16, 1.14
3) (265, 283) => 0.12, 1.02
